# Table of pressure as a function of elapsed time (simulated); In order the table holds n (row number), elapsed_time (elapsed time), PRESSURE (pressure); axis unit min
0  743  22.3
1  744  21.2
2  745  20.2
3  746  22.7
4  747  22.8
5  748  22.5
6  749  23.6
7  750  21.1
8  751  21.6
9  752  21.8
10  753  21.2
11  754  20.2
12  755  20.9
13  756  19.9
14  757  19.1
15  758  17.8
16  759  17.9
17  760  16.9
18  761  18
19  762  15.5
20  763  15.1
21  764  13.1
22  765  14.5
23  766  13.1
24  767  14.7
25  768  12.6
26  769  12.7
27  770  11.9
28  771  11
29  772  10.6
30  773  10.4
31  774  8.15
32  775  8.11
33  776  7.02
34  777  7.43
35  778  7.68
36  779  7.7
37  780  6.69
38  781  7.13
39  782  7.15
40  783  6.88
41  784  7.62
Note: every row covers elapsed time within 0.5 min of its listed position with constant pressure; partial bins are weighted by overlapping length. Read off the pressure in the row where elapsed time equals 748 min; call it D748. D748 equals 22.5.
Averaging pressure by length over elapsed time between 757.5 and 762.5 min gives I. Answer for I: 17.2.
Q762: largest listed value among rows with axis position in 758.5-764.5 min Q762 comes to 18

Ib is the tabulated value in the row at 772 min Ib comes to 10.6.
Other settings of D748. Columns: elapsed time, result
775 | 8.11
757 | 19.1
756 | 19.9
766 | 13.1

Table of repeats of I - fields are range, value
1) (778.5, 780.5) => 7.2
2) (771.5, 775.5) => 9.31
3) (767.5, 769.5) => 12.6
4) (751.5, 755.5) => 21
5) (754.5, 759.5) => 19.1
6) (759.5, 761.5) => 17.4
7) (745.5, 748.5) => 22.7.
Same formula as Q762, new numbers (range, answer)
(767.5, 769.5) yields 12.7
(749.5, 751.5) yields 21.6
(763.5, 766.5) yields 14.5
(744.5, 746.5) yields 22.7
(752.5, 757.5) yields 21.2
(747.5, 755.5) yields 23.6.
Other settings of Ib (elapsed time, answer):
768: 12.6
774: 8.15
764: 13.1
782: 7.15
